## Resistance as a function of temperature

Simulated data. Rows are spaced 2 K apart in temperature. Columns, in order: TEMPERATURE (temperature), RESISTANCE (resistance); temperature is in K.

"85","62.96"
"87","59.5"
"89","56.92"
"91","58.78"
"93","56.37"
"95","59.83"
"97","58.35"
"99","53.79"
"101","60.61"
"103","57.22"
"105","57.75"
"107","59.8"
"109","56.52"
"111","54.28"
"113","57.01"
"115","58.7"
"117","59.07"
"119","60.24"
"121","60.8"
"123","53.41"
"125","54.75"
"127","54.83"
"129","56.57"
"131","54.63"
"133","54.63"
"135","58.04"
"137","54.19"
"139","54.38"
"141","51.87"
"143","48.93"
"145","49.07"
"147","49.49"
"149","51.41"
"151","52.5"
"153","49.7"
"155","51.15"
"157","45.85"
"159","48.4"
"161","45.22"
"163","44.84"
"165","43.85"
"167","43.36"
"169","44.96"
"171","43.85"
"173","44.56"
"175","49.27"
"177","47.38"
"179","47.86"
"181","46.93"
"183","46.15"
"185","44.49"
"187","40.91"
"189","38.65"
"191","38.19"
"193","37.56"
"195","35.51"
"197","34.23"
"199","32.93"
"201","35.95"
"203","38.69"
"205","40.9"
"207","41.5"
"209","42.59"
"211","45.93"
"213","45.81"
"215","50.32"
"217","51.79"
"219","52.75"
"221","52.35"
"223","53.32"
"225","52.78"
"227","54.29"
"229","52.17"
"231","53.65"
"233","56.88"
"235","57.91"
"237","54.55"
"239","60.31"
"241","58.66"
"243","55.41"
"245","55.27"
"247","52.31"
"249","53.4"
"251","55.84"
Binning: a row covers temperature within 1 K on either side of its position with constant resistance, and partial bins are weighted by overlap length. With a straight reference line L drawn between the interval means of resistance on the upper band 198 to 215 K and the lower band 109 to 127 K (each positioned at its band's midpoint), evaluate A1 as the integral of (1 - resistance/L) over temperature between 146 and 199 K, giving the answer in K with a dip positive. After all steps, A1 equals 3.0 K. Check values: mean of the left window 57.1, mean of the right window 41.1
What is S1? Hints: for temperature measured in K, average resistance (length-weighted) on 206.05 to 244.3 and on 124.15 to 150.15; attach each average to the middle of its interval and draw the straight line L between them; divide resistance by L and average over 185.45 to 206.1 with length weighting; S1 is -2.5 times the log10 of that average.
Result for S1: 0.37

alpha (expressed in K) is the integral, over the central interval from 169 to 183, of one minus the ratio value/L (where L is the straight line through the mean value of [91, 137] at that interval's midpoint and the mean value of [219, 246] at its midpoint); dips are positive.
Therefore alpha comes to 2.39 K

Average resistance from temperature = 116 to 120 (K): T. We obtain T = 59.7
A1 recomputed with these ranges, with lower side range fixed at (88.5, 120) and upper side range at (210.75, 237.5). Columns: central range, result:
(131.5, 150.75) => 1.3 K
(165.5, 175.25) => 1.8 K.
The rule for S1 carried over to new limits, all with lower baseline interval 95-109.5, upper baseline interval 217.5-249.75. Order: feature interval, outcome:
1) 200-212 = 0.328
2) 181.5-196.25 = 0.353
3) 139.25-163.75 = 0.153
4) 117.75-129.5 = 0.011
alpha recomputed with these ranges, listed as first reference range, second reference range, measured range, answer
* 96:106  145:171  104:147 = -1.9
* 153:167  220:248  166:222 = 7.8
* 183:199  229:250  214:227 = -0.9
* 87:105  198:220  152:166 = 0.8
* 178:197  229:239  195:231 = 2.8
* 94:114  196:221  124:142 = -0.5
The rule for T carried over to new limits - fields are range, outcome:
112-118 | 58.3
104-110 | 58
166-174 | 44.2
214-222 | 51.8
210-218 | 48.5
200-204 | 37.3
